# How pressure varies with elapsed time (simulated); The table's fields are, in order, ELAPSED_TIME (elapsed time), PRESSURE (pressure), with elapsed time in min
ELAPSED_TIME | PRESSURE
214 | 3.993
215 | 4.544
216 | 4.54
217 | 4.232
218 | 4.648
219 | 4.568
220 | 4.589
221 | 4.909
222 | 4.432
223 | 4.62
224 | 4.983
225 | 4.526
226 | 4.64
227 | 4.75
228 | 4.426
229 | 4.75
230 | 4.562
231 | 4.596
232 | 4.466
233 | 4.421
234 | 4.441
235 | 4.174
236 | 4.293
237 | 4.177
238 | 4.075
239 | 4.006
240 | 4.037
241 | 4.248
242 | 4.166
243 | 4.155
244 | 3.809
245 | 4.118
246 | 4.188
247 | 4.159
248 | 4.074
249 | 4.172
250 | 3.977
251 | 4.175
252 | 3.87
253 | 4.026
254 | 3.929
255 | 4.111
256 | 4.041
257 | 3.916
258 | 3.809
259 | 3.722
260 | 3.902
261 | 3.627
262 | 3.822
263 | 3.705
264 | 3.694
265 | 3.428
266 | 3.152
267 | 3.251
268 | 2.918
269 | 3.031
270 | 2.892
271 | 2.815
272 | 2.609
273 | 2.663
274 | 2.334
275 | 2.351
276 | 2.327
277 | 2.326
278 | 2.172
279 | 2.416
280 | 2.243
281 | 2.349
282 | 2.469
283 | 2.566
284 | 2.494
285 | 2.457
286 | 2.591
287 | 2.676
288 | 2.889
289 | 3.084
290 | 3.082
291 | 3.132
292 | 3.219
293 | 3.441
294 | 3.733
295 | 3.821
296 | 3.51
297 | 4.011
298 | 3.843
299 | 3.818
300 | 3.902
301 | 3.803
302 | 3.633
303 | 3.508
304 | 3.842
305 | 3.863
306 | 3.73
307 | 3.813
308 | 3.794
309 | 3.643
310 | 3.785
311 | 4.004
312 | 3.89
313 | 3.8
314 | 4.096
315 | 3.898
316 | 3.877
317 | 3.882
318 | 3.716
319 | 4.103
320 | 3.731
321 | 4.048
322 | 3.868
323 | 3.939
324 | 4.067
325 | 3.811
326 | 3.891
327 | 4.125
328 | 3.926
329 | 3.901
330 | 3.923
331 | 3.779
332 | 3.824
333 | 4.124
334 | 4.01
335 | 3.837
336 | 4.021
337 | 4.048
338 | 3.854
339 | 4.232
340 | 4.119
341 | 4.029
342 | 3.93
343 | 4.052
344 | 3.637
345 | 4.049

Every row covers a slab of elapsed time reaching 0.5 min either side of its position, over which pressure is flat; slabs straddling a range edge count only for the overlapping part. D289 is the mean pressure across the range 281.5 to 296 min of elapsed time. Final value 2.99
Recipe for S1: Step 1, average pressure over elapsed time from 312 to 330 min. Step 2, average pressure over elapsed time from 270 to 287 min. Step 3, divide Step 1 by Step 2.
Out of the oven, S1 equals 1.59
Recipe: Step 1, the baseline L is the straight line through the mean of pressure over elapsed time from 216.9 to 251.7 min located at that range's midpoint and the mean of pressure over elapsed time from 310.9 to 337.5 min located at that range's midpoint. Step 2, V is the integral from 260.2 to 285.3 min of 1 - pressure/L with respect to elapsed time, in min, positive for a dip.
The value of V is 8.2 min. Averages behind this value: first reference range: 4.36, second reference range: 3.93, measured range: 2.82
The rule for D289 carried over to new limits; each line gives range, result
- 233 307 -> 3.47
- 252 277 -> 3.33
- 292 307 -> 3.73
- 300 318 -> 3.81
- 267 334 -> 3.39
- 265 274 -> 2.91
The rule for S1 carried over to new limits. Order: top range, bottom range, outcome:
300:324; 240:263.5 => 0.96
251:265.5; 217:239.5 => 0.85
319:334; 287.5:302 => 1.12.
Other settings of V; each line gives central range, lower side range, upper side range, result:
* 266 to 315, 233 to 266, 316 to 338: 9.5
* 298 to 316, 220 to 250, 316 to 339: 0.9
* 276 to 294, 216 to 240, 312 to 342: 6.3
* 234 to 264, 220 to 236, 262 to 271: -1.3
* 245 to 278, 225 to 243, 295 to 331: 5.8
